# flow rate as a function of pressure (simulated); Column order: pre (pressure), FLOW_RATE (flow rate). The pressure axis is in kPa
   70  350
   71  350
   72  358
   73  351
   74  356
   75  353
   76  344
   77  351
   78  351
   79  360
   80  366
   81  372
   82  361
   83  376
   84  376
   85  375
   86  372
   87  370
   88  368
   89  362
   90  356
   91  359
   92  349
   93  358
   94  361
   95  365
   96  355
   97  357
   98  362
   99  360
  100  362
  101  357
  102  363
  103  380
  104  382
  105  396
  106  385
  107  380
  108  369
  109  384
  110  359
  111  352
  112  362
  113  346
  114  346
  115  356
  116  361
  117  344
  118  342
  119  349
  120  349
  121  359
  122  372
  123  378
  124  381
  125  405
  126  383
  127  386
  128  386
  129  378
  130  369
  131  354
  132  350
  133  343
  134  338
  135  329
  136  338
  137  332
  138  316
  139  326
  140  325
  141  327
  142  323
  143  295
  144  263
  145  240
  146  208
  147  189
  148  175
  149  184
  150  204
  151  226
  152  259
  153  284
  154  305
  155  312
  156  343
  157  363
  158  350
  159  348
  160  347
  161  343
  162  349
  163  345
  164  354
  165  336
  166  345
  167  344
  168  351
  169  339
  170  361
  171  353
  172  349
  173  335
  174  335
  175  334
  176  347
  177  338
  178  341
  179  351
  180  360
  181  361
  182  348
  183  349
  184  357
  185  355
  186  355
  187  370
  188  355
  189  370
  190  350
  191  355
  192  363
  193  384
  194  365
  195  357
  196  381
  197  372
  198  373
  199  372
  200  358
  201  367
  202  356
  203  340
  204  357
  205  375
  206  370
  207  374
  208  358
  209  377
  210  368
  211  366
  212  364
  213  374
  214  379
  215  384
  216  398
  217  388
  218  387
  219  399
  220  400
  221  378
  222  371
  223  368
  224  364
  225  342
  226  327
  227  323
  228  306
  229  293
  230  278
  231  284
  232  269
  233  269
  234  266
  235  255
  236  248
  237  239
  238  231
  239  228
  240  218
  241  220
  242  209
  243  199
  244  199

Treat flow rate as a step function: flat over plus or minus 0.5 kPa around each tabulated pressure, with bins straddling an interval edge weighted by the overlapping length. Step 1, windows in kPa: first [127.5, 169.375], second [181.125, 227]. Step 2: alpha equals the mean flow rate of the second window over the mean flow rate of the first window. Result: 1.17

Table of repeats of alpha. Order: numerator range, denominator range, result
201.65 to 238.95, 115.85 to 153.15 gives 1.06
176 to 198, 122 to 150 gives 1.13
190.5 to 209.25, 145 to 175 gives 1.19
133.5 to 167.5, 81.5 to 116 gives 0.83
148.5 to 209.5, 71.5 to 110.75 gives 0.94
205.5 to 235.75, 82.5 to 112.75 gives 0.94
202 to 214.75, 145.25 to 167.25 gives 1.24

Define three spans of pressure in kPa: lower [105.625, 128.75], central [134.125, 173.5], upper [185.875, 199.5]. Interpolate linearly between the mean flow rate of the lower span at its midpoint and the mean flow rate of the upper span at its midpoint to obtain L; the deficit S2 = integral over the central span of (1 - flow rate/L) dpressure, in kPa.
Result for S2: 6.2 kPa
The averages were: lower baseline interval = 367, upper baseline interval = 366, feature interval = 308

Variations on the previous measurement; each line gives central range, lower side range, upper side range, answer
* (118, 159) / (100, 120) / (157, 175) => 4.27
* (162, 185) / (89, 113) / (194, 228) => 1.24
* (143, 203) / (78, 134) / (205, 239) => 2.99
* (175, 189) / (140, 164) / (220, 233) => -2.27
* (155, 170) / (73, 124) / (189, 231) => 0.66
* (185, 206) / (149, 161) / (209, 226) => -0.89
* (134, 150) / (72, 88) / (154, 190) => 3.41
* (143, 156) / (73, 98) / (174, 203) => 4.18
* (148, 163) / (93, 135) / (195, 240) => 2.36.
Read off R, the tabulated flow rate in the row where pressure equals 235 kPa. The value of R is 255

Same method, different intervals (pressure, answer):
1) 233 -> 269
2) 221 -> 378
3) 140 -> 325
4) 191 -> 355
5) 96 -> 355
